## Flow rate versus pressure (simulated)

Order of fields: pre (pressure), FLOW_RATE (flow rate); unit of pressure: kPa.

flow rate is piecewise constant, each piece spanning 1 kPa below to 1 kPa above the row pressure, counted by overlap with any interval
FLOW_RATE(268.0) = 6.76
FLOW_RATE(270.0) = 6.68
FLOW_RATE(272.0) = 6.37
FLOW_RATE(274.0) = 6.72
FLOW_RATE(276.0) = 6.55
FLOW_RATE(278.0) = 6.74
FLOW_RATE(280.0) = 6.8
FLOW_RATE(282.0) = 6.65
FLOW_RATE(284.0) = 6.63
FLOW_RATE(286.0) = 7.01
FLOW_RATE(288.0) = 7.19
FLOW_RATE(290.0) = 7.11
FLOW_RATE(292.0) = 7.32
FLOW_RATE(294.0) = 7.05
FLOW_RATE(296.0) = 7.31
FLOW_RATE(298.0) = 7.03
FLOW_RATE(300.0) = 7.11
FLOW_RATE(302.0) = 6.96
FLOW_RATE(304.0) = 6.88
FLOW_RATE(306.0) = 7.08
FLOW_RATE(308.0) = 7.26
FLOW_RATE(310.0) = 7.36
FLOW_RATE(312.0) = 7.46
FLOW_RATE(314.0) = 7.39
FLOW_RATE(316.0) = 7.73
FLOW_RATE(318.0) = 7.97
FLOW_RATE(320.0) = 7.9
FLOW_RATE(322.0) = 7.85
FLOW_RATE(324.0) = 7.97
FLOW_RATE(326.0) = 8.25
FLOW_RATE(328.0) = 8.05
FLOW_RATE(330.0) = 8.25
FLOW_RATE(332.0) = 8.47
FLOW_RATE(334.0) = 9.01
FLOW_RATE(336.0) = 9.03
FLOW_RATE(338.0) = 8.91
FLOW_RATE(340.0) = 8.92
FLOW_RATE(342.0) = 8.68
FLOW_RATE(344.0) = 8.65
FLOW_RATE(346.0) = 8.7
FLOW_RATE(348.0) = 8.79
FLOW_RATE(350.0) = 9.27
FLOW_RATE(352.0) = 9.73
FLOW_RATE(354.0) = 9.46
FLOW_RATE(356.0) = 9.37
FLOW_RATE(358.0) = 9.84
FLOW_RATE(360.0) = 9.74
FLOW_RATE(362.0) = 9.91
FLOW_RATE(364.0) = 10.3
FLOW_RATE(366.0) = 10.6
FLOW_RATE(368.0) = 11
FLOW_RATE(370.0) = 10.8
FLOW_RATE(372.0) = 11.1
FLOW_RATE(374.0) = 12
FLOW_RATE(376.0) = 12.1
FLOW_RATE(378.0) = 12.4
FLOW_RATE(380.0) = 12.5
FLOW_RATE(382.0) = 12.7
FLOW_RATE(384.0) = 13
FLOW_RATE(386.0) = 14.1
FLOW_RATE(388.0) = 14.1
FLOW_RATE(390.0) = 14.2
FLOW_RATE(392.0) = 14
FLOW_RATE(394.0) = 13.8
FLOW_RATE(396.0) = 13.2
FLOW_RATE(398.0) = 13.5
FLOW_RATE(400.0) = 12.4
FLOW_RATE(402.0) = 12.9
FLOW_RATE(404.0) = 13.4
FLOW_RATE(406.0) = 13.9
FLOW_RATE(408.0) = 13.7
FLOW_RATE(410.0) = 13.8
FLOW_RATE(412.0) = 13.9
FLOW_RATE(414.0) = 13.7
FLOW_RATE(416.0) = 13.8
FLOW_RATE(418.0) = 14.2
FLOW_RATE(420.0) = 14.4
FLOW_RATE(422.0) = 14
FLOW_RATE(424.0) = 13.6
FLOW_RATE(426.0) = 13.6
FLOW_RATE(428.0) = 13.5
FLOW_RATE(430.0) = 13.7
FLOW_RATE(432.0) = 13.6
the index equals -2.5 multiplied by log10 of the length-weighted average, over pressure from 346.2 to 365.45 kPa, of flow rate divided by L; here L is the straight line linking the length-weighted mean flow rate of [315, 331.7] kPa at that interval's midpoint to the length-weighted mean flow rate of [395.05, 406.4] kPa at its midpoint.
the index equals 0.07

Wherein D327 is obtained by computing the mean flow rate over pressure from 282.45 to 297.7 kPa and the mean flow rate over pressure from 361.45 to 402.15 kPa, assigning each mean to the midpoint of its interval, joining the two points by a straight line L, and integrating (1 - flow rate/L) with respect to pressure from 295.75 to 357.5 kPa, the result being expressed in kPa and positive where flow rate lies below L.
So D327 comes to 6.8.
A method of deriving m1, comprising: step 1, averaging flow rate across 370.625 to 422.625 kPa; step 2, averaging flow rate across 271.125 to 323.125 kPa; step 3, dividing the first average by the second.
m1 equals 1.87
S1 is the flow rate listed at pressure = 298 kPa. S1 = 7.03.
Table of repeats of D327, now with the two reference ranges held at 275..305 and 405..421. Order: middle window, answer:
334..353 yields 1.9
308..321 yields 1.1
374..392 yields -1.3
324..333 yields 0.9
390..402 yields -0.4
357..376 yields 1.1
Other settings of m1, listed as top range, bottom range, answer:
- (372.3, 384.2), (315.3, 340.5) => 1.48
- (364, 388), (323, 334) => 1.46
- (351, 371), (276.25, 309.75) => 1.44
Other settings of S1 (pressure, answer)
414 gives 13.7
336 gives 9.03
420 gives 14.4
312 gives 7.46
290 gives 7.11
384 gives 13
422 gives 14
